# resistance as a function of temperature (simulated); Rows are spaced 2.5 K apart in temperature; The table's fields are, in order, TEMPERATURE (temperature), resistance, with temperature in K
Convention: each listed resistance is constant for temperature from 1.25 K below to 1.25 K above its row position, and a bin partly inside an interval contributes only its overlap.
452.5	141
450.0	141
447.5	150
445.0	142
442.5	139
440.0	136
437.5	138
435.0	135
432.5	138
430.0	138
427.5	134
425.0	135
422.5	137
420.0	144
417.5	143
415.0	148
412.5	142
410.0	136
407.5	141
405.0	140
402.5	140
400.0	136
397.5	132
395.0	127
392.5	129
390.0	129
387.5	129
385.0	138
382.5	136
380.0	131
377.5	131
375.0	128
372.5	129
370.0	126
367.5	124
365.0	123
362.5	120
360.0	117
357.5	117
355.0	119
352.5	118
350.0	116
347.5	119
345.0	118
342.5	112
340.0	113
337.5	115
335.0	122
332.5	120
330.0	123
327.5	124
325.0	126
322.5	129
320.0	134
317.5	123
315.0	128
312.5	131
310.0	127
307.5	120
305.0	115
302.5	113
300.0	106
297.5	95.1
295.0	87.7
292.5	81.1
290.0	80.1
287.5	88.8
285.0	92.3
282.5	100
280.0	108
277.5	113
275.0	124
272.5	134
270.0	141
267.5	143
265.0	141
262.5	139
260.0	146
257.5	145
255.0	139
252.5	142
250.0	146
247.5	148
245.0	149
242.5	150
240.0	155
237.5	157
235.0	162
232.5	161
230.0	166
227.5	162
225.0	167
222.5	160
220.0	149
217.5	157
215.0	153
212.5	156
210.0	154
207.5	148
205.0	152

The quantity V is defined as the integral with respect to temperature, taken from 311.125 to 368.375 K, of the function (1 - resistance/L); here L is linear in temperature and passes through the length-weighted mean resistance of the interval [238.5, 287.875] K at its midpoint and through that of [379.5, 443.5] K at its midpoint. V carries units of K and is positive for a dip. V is 5.8 K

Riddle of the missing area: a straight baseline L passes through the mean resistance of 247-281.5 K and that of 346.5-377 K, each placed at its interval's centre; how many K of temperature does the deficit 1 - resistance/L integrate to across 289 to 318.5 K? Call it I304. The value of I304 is 4.7 K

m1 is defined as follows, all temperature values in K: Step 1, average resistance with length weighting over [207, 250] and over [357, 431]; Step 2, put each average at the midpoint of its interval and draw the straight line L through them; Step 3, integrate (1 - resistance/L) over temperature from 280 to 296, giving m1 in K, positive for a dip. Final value 6.3 K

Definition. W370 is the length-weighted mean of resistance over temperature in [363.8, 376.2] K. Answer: 126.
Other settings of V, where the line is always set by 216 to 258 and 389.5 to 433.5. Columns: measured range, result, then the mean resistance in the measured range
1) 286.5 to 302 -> 6.01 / 90.9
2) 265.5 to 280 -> 2.03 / 130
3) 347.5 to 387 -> 4.66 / 125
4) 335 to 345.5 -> 2.11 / 115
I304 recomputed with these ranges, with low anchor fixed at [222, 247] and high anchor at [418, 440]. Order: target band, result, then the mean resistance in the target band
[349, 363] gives 2.7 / 118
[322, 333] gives 1.8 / 124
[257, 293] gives 8.3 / 119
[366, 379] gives 1.5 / 128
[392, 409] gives 0.6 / 135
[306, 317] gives 1.8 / 126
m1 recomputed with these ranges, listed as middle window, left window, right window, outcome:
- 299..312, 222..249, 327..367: 1.54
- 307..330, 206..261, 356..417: 2.31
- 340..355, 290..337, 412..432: 0.85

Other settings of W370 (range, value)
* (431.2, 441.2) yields 137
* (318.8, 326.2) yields 130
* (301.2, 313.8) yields 121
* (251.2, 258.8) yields 142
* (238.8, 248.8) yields 150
